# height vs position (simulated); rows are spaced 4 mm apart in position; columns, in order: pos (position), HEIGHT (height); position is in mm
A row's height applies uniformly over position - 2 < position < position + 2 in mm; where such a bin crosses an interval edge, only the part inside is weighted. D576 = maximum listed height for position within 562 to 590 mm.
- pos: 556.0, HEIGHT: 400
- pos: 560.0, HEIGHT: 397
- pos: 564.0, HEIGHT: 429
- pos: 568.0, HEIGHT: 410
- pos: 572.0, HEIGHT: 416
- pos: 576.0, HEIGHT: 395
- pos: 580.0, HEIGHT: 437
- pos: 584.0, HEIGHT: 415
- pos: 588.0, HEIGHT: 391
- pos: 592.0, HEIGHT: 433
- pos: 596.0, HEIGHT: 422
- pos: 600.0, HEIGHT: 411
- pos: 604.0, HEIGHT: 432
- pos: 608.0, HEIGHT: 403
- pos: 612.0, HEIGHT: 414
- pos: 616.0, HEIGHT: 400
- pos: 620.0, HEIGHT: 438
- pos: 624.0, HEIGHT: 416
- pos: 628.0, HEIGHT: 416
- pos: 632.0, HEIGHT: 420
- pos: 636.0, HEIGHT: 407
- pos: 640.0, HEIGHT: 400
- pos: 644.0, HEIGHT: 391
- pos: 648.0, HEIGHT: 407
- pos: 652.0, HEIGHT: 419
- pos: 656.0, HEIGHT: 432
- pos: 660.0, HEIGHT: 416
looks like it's 437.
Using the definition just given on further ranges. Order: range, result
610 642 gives 438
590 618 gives 433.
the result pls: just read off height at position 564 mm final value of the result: 429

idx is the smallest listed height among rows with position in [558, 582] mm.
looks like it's 395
